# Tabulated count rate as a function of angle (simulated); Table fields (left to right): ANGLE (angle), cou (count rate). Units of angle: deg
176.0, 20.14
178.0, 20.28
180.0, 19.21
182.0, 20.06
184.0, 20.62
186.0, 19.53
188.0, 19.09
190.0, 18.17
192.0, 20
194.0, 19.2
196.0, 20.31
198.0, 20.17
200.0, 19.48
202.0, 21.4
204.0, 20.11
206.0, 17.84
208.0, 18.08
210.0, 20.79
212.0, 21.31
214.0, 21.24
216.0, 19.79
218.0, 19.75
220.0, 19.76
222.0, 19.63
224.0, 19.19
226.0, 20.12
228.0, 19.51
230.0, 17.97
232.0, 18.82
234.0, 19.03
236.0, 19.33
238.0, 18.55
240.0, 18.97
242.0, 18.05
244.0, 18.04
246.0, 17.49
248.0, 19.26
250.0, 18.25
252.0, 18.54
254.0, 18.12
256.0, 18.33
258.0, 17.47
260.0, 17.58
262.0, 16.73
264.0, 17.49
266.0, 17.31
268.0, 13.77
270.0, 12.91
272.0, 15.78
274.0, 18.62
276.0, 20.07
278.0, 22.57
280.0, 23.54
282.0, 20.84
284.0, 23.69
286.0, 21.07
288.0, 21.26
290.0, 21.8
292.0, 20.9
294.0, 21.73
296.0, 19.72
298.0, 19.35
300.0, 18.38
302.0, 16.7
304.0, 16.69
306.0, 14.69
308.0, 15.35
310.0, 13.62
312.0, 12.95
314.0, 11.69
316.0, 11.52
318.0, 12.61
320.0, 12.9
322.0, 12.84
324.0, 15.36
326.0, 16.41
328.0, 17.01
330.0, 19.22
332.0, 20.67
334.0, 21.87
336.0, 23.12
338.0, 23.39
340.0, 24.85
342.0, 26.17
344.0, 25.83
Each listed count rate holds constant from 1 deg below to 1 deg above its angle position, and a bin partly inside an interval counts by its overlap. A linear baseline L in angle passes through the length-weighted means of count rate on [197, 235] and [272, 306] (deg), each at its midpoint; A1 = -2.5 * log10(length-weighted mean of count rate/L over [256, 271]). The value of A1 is 0.22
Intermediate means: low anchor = 19.7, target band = 16.3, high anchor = 20.1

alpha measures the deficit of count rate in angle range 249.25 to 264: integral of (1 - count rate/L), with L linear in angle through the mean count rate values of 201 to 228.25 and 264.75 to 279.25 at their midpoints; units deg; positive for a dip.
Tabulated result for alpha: 0.2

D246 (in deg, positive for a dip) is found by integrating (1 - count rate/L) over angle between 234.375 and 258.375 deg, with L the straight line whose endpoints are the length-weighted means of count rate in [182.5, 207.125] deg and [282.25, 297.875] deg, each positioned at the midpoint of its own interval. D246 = 2.5 deg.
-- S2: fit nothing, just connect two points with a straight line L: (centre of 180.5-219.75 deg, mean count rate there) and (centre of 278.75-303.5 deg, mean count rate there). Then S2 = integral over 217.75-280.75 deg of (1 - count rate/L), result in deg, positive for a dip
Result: 5.8 deg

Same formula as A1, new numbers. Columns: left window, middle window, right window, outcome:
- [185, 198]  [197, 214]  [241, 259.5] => -0.05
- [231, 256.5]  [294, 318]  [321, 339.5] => 0.20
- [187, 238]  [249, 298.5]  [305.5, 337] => -0.10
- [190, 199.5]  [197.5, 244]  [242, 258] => -0.03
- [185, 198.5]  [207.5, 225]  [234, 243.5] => -0.05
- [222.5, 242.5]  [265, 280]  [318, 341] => 0.07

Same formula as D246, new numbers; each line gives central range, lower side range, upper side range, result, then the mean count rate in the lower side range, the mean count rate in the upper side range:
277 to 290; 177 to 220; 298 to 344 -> -2.8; 19.8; 17.4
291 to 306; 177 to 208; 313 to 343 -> -0.4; 19.6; 18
